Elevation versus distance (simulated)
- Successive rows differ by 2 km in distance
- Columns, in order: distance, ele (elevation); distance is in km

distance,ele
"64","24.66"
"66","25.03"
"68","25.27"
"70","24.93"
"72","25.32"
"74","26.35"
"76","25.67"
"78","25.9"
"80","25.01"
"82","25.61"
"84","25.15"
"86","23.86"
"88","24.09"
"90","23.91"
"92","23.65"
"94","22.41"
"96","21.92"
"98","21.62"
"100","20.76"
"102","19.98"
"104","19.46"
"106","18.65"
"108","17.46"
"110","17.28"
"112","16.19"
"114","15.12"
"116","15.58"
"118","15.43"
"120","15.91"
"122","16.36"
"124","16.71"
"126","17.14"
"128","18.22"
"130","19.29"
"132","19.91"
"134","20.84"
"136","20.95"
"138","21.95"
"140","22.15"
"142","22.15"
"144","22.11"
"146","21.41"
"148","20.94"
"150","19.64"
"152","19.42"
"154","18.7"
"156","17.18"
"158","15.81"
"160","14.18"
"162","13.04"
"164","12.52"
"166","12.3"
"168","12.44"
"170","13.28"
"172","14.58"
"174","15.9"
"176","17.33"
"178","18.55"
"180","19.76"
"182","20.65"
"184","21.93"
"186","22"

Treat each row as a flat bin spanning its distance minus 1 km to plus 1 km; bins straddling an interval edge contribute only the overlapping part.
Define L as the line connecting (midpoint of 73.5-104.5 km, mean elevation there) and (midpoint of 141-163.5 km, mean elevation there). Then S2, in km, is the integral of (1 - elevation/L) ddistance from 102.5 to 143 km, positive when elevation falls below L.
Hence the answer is 4.6 km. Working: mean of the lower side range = 23.5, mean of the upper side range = 18.5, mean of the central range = 18.4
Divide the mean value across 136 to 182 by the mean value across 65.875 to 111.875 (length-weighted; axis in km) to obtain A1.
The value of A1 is 0.77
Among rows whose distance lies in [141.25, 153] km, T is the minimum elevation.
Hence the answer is 19.42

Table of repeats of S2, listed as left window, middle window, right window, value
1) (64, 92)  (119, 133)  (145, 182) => 1.8 km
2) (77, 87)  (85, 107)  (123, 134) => 1.2 km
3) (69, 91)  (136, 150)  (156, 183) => -2.5 km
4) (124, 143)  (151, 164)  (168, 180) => 1.2 km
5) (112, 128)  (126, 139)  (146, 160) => -2.2 km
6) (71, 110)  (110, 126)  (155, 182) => 3.3 km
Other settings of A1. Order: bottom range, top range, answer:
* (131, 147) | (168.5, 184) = 0.81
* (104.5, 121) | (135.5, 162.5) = 1.17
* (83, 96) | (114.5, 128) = 0.69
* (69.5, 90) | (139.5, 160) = 0.78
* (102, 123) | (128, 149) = 1.24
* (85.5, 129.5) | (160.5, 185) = 0.84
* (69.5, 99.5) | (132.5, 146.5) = 0.89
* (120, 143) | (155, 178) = 0.75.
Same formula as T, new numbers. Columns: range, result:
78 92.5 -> 23.65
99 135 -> 15.12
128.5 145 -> 19.29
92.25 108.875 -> 17.46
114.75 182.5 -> 12.3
